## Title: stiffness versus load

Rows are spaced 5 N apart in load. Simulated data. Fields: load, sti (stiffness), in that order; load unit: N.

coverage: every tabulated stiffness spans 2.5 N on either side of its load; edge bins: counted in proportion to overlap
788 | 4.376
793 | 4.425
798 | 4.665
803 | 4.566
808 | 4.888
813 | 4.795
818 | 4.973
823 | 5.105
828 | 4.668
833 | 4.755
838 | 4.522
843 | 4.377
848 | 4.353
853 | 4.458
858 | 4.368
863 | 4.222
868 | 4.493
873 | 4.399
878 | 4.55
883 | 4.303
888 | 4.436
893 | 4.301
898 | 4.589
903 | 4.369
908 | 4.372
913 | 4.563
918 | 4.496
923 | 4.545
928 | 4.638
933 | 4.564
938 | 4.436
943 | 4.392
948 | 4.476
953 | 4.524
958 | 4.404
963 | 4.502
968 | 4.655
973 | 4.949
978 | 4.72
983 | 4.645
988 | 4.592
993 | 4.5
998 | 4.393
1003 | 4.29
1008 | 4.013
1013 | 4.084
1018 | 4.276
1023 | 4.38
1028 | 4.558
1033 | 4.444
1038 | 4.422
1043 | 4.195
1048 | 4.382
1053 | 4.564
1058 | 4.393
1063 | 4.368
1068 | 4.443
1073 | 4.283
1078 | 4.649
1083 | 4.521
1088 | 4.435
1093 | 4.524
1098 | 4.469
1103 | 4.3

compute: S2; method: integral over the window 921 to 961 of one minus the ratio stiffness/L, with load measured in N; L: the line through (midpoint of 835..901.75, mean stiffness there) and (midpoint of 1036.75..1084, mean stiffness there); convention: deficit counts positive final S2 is -0.7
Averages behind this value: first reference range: 4.41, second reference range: 4.42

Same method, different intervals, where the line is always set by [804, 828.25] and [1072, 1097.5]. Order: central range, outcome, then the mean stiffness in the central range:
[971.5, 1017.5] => 1.8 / 4.45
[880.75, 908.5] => 2.2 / 4.4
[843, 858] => 1.4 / 4.39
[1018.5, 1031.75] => 0.4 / 4.44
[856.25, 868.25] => 1.2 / 4.34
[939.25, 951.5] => 0.7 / 4.44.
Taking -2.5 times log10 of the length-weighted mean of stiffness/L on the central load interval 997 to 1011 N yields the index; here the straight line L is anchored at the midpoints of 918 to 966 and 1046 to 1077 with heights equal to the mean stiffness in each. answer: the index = 0.06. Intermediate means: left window 4.5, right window 4.42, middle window 4.21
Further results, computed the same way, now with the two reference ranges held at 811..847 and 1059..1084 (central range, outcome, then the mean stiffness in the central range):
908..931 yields 0.02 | 4.54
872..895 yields 0.06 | 4.4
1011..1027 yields 0.06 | 4.28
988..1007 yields 0.03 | 4.39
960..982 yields -0.03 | 4.7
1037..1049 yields 0.04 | 4.32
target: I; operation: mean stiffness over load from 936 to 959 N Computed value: 4.45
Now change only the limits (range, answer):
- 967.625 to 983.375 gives 4.77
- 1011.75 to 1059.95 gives 4.38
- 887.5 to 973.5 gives 4.5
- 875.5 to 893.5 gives 4.41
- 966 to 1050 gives 4.44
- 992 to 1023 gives 4.26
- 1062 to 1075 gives 4.37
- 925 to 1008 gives 4.53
